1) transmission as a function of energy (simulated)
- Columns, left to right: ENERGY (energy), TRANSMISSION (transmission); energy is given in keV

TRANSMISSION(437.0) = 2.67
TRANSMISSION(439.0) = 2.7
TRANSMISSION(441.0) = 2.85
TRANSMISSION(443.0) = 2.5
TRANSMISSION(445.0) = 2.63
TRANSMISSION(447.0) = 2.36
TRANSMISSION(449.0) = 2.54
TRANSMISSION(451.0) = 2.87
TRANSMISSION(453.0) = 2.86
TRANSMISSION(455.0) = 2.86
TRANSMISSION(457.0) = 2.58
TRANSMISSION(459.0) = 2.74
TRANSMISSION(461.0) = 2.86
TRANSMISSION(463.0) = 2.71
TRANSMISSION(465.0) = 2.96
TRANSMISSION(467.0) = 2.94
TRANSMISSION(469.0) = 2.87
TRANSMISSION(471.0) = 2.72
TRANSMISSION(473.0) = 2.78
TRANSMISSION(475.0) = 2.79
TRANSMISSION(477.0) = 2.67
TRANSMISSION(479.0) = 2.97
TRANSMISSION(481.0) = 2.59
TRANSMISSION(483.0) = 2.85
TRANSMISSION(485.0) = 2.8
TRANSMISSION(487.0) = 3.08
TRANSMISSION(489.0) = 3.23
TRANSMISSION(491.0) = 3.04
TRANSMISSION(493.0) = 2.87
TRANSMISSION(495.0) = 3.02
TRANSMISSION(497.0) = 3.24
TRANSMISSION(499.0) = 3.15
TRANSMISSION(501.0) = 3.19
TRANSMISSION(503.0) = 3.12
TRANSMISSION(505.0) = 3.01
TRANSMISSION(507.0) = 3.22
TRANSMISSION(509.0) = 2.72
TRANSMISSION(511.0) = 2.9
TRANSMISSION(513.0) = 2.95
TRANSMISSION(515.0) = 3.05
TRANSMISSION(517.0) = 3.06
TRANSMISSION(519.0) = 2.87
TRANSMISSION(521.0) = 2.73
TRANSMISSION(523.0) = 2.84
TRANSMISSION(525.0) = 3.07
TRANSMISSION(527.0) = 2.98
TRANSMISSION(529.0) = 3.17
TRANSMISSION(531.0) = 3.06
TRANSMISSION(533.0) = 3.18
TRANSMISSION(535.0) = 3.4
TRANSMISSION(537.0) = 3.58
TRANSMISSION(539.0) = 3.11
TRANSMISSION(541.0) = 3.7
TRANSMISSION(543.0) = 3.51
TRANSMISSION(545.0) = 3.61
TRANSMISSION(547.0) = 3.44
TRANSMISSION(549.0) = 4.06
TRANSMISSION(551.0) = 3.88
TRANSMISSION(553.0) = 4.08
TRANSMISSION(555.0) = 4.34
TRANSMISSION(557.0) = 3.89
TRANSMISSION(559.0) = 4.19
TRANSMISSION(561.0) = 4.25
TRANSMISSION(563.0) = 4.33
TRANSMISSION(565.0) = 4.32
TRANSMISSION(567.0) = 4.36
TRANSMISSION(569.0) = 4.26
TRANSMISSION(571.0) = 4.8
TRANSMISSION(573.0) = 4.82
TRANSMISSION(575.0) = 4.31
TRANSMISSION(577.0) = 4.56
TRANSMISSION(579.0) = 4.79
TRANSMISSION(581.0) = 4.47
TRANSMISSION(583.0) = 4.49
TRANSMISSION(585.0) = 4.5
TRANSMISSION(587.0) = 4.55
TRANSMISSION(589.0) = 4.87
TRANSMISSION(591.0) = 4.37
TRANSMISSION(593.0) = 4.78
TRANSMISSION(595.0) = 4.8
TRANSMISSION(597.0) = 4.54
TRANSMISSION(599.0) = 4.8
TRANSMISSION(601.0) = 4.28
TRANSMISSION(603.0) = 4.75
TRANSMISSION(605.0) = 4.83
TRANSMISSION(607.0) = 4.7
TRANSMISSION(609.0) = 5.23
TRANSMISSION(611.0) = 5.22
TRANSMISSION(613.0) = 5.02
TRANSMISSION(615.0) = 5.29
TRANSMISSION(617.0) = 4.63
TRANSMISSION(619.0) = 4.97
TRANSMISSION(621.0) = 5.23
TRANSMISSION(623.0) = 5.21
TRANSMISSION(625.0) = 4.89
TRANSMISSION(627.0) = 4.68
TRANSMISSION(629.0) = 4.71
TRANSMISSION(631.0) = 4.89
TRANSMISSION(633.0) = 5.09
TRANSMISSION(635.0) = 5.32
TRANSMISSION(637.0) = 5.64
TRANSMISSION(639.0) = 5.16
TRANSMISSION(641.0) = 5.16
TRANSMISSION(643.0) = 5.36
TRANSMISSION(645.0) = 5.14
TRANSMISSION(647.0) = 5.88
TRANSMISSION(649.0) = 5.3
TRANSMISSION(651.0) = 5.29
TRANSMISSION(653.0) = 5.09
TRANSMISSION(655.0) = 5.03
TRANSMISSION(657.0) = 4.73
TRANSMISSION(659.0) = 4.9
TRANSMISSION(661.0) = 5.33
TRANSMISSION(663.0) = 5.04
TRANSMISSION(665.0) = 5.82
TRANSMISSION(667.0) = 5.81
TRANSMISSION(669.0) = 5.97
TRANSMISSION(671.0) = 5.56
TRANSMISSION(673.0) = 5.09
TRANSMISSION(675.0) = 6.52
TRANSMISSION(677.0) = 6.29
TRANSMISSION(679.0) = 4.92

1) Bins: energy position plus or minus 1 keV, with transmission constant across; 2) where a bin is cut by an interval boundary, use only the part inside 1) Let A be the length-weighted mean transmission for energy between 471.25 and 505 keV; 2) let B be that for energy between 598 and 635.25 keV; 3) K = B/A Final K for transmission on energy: 1.67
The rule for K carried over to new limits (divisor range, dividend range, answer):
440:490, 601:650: 1.82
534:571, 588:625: 1.24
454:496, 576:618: 1.66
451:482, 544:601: 1.56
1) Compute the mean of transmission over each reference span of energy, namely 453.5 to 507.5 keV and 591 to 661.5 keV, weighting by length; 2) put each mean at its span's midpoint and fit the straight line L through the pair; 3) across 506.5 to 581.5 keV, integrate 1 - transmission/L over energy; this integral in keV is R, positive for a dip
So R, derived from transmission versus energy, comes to 3.5 keV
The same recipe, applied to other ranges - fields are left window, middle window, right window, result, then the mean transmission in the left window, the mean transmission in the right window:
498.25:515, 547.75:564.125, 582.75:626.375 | -0.8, 3.03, 4.82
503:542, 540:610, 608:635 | -4.8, 3.09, 5.02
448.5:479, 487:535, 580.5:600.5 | 5.8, 2.79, 4.61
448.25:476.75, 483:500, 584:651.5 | 0.8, 2.79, 4.97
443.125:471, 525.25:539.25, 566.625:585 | 2.4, 2.74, 4.54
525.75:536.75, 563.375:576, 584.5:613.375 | -1.2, 3.18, 4.75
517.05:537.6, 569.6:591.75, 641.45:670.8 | -3.2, 3.08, 5.34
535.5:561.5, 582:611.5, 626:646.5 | -1.1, 3.8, 5.13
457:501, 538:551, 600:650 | 0.9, 2.9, 5.06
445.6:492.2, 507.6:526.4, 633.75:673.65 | 3.0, 2.81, 5.33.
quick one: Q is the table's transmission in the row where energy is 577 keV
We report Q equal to 4.56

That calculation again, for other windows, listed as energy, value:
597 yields 4.54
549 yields 4.06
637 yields 5.64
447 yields 2.36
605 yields 4.83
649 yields 5.3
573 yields 4.82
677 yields 6.29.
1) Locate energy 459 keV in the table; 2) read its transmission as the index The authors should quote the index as 2.74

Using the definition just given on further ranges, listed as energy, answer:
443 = 2.5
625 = 4.89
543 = 3.51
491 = 3.04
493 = 2.87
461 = 2.86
